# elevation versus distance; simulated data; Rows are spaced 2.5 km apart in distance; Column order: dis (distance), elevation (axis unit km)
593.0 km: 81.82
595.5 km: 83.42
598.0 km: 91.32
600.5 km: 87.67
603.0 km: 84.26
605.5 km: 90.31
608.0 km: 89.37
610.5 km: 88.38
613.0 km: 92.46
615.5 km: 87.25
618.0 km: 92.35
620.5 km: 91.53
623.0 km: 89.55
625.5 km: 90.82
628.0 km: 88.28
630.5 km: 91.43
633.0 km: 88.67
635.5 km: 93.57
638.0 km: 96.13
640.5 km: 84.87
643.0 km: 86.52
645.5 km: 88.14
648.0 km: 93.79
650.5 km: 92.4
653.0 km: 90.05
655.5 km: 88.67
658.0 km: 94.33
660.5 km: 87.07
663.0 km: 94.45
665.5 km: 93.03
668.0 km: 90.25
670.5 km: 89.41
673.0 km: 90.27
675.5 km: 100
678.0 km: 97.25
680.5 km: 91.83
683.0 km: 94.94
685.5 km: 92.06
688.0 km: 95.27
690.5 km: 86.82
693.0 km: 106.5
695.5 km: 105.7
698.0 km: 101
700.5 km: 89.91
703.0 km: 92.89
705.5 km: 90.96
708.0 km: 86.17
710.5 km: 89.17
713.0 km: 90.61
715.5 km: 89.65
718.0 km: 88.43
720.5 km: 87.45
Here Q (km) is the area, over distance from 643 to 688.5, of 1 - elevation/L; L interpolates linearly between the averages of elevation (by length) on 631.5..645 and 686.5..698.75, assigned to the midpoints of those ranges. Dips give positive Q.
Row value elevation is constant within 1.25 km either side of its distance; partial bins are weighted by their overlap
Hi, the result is 1.1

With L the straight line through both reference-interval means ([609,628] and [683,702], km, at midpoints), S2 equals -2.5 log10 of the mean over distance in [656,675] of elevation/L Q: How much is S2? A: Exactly 0.03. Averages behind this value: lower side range 90.2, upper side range 96.6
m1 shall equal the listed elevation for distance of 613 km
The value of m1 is 92.46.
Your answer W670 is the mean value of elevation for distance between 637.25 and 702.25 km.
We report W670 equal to 93.1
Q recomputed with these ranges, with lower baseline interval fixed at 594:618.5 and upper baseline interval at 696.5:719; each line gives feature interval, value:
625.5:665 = -0.5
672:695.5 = -1.3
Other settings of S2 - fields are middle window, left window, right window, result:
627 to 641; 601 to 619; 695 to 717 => -0.011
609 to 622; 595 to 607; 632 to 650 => -0.021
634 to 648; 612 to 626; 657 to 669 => 0.012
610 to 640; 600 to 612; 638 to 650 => -0.024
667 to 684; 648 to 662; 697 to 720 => -0.031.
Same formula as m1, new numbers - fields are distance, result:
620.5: 91.53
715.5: 89.65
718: 88.43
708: 86.17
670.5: 89.41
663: 94.45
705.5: 90.96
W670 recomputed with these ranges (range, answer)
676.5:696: 96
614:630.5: 90.1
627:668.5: 90.7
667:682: 93.2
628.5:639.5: 92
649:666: 91.4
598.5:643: 89.8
